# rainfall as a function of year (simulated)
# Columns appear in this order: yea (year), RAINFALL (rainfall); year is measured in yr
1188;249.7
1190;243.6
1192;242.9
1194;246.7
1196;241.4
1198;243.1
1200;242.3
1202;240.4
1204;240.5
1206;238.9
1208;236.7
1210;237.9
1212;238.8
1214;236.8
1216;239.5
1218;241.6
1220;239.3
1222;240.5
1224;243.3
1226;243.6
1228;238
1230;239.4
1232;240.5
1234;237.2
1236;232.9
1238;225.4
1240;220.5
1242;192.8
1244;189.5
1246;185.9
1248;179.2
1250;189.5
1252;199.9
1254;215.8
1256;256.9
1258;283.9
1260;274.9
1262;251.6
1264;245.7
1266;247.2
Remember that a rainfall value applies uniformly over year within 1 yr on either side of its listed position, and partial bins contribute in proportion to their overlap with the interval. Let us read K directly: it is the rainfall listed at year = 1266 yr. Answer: 247.2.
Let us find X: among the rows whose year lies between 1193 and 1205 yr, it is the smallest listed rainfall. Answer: 240.4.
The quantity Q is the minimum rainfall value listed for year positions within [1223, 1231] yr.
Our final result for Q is 238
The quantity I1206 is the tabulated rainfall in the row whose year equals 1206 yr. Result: 238.9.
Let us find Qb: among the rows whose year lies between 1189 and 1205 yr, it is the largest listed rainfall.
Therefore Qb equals 246.7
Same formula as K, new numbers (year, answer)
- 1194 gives 246.7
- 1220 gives 239.3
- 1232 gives 240.5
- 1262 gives 251.6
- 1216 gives 239.5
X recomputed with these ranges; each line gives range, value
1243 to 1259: 179.2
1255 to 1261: 256.9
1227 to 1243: 192.8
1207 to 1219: 236.7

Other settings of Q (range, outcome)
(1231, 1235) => 237.2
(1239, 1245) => 189.5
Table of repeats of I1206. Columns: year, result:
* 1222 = 240.5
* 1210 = 237.9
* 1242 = 192.8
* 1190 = 243.6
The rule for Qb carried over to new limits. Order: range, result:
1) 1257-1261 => 283.9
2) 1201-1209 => 240.5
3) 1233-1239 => 237.2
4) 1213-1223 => 241.6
